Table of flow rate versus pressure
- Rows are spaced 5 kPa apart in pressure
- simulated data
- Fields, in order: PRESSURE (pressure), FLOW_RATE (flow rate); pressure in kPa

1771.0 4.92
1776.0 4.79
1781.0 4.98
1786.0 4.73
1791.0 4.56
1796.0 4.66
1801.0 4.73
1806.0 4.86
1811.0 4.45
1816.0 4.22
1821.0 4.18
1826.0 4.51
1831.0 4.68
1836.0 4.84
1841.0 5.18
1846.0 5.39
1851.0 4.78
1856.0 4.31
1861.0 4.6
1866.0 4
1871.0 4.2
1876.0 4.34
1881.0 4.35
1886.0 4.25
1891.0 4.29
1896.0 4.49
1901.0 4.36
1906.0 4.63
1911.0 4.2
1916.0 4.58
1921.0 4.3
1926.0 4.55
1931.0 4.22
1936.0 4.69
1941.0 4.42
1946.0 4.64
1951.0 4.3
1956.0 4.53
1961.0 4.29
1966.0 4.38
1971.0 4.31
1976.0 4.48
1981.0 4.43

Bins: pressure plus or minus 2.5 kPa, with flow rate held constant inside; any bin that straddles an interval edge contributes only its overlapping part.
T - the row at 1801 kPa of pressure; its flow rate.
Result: 4.73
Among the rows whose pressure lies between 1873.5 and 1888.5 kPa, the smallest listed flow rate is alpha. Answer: 4.25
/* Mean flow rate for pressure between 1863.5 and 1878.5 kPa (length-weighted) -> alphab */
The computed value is 4.18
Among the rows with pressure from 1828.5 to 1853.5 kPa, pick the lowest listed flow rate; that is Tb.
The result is 4.68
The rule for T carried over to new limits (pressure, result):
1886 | 4.25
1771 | 4.92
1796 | 4.66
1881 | 4.35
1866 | 4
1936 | 4.69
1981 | 4.43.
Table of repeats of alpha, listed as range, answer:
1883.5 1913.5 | 4.2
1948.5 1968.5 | 4.29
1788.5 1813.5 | 4.45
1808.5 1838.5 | 4.18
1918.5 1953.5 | 4.22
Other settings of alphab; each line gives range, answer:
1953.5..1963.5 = 4.41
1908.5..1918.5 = 4.39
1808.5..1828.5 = 4.34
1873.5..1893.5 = 4.31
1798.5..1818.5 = 4.56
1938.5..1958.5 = 4.47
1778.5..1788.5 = 4.86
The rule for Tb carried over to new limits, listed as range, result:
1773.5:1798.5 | 4.56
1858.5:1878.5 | 4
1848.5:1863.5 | 4.31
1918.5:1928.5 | 4.3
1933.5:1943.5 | 4.42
